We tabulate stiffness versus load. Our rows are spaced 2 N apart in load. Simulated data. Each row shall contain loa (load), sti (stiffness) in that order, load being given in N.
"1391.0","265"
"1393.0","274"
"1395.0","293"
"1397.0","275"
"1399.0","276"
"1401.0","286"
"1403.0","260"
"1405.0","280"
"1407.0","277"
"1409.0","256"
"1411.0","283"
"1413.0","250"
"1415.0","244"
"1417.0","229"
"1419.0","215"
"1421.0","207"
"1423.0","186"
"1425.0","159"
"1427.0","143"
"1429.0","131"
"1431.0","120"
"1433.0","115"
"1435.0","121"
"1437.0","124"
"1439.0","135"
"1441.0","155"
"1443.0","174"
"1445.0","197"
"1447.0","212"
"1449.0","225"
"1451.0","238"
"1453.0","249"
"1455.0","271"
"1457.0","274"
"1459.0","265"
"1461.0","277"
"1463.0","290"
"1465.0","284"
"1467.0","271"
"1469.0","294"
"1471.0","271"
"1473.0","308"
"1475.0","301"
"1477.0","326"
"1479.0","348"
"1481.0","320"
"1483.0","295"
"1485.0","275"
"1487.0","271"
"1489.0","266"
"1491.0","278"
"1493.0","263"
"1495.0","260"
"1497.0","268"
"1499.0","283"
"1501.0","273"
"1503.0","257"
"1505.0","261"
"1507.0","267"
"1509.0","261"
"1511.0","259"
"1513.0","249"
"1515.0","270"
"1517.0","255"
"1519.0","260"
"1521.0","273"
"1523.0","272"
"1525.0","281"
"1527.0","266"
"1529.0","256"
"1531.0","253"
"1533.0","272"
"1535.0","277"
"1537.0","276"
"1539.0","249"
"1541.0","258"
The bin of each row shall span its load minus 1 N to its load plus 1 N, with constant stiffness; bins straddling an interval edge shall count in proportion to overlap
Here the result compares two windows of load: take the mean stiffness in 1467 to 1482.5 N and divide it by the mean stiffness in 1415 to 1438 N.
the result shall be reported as 1.88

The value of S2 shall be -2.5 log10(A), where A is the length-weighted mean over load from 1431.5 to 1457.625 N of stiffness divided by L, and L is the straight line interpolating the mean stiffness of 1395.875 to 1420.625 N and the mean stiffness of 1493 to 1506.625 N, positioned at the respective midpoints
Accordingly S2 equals 0.36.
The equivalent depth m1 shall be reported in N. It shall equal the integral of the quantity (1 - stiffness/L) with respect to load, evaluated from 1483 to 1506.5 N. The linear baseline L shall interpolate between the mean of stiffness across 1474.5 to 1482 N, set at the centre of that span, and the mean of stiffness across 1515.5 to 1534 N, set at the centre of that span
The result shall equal 2.6 N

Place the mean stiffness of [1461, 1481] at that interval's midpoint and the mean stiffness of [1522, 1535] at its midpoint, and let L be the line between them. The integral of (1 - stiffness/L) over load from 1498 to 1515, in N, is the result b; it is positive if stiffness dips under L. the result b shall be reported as 0.9 N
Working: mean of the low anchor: 299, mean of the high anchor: 267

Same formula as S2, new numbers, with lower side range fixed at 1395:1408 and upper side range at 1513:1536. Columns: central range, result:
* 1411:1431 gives 0.37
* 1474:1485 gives -0.16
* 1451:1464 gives 0.01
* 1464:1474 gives -0.06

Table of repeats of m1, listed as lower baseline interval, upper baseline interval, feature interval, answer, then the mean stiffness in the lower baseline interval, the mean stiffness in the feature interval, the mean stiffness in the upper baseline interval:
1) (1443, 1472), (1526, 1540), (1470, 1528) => -3.8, 256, 277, 264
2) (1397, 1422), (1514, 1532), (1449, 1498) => -3.7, 256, 281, 265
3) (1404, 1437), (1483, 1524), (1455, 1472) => -3.2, 199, 278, 267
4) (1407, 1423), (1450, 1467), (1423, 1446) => 9.8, 239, 145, 269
